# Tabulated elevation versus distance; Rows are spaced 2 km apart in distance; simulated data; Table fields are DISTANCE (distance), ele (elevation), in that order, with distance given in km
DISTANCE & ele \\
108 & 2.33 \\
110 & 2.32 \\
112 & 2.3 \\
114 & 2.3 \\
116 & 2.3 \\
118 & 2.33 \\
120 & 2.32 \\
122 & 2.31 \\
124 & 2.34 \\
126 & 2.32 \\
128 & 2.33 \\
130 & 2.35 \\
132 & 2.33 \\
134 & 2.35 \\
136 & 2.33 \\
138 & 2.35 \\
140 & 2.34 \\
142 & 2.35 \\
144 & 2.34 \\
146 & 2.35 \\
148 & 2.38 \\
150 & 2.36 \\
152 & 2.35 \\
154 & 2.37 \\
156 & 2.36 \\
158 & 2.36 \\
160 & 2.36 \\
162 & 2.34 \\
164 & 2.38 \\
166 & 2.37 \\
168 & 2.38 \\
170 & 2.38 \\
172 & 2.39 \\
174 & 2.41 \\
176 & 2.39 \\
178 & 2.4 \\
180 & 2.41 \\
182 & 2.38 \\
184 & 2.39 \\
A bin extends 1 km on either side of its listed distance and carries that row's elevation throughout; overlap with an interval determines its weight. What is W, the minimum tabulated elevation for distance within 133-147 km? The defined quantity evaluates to 2.33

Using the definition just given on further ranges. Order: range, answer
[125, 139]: 2.32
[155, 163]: 2.34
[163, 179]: 2.37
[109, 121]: 2.3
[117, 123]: 2.31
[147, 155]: 2.35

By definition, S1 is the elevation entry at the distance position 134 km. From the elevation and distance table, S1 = 2.35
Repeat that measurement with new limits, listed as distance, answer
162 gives 2.34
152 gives 2.35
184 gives 2.39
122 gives 2.31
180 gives 2.41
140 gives 2.34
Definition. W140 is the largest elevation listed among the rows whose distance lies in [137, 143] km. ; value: 2.35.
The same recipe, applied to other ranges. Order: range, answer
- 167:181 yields 2.41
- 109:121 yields 2.33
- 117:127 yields 2.34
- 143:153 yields 2.38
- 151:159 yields 2.37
